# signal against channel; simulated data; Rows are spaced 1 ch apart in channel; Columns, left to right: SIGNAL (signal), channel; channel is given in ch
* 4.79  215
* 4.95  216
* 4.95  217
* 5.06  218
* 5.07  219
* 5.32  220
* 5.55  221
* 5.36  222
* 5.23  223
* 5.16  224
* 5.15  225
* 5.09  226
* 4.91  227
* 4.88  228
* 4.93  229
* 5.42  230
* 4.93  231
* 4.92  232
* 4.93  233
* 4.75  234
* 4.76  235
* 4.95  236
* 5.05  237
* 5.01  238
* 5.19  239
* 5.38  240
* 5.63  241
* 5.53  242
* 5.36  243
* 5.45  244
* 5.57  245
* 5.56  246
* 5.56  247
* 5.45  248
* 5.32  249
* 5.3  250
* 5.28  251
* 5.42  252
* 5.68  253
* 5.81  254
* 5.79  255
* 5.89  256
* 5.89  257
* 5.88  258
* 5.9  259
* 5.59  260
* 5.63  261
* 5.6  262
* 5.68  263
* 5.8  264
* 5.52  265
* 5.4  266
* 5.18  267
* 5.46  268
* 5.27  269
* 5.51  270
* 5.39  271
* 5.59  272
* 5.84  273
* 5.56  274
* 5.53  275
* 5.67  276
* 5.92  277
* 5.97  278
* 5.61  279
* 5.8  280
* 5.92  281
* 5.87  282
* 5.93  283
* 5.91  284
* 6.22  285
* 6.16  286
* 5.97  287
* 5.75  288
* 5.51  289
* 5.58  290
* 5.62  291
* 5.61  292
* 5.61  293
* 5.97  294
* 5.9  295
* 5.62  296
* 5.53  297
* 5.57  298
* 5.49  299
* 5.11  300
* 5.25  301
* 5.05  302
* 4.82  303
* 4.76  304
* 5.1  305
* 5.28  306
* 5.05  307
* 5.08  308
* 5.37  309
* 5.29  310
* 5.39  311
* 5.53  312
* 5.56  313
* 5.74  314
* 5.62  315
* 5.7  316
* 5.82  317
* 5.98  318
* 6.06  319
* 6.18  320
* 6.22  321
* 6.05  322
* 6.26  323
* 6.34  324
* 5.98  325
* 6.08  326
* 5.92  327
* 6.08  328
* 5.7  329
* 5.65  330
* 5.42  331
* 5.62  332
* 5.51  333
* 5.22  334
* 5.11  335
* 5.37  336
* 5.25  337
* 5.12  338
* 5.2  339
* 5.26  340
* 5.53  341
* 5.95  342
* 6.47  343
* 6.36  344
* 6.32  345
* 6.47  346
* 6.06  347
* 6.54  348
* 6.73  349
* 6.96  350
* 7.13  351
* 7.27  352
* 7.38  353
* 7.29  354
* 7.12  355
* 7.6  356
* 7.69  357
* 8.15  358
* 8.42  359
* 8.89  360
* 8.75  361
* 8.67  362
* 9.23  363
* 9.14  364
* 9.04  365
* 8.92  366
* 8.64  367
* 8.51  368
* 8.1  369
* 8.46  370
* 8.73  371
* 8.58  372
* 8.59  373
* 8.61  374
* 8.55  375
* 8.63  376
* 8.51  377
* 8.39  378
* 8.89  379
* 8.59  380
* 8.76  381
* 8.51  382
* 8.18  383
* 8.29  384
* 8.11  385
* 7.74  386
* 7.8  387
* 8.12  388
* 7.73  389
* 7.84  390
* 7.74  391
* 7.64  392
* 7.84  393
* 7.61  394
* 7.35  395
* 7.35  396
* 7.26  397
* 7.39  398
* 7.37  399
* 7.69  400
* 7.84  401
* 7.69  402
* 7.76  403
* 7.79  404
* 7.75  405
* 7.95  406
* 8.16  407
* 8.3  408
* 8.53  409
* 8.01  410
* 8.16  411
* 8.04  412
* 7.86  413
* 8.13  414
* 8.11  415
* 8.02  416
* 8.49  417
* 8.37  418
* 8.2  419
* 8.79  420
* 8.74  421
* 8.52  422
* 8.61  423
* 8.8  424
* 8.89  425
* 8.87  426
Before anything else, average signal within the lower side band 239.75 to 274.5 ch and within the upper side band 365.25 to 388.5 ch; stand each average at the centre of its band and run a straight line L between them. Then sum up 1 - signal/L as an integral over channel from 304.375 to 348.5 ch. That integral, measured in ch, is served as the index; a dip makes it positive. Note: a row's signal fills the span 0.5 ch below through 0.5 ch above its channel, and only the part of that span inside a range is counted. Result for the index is 9.2 ch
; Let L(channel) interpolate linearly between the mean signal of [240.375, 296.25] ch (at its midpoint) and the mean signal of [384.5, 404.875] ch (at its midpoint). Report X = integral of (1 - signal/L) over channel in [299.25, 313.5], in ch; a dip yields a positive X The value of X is 2.4 ch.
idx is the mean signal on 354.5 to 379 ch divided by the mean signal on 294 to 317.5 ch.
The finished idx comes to 1.58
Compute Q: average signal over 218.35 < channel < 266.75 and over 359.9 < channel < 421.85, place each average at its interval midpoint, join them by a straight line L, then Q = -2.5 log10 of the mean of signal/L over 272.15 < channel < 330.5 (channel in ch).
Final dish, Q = 0.14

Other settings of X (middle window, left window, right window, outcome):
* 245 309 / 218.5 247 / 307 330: -0.95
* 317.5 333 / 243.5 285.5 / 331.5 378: 1.85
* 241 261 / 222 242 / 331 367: -0.78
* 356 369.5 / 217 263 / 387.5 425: -2.38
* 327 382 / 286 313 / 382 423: -3.58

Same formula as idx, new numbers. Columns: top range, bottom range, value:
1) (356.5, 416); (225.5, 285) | 1.50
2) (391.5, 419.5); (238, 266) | 1.42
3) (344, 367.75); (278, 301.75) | 1.35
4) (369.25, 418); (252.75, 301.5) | 1.42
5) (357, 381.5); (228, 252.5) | 1.65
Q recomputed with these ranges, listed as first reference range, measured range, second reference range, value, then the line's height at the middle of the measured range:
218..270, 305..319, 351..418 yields 0.214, 6.69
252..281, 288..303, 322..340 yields 0.026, 5.65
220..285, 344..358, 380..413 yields 0.022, 7.12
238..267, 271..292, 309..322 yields -0.026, 5.65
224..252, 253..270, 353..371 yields 0.029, 5.8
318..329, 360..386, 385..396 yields -0.178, 7.31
